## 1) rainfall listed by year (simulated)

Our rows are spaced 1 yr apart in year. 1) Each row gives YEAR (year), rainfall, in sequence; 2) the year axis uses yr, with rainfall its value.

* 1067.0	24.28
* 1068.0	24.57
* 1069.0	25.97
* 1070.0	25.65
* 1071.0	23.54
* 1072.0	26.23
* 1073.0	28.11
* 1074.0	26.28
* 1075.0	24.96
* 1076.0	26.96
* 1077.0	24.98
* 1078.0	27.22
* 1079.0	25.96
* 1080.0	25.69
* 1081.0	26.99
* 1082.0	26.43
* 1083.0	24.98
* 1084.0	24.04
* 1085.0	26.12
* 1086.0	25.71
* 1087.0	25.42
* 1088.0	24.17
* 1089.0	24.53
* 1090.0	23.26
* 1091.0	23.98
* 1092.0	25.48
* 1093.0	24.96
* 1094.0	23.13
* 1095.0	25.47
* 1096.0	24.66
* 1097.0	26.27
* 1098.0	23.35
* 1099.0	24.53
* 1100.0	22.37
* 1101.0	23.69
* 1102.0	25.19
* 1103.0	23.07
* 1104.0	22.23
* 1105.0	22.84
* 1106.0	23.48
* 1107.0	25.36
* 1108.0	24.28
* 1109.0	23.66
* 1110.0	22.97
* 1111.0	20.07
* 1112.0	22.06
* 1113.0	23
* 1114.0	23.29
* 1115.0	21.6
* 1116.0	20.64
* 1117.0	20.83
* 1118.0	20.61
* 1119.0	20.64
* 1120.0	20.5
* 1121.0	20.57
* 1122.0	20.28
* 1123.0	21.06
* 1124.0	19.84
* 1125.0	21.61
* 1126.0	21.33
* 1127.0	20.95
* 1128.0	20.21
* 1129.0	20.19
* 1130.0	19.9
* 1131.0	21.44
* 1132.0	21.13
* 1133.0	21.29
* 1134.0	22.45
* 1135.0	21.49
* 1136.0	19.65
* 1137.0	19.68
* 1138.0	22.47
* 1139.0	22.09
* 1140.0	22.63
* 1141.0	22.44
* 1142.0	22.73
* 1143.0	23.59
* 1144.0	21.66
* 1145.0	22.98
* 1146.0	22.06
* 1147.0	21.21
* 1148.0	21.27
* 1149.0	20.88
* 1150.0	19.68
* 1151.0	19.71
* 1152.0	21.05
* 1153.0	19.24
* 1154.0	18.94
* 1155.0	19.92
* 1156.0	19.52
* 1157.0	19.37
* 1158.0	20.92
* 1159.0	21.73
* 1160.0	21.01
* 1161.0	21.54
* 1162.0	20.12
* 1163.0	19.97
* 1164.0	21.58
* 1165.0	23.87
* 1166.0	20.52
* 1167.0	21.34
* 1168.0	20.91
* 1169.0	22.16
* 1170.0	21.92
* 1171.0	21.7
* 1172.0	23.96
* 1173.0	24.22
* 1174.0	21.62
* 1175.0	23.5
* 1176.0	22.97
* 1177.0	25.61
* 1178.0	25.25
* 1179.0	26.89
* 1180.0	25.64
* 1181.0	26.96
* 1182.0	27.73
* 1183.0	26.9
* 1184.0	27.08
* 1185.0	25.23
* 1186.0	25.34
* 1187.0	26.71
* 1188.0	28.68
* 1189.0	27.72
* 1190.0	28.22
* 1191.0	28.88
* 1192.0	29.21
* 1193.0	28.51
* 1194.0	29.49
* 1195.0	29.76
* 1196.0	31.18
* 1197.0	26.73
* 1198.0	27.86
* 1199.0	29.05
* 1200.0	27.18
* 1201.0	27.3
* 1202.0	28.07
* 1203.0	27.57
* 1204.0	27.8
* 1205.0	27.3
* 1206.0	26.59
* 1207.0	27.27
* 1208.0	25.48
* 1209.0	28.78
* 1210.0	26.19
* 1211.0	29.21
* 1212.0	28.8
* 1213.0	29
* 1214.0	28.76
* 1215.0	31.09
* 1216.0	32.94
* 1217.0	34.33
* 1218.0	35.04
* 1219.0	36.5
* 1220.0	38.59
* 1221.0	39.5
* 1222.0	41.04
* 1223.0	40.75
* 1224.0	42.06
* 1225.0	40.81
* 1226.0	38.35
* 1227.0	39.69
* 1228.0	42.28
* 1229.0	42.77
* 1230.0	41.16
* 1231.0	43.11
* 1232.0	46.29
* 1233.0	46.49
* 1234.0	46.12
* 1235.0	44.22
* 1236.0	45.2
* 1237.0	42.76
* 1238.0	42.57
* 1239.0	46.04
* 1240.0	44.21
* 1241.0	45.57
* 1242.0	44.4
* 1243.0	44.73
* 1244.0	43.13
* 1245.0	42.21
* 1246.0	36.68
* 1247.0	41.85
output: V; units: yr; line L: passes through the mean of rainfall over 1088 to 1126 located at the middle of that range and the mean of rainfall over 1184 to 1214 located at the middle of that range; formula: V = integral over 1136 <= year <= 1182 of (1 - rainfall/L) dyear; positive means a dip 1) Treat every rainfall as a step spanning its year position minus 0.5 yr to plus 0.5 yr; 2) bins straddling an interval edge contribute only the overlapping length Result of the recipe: 6.6 yr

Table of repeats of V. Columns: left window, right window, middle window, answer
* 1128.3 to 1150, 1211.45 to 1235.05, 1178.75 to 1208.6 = 4.5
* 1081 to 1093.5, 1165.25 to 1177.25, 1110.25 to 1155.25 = 4.8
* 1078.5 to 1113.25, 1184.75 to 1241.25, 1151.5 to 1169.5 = 5.4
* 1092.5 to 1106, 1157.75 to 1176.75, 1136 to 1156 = 1.2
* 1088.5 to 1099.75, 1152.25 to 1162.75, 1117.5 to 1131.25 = 1.1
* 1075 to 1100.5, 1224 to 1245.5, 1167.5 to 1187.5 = 6.4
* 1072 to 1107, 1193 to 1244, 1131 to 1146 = 3.7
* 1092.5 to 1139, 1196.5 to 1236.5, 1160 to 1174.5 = 3.4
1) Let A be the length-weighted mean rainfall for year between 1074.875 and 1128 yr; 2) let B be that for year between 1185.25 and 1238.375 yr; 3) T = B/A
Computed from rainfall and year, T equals 1.43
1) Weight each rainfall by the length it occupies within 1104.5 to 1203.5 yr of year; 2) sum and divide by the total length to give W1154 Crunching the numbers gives 23.2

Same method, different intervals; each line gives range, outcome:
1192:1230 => 32.3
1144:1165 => 20.7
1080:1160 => 22.4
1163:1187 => 24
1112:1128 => 21.1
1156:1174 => 21.5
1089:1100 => 24.4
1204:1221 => 30.6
